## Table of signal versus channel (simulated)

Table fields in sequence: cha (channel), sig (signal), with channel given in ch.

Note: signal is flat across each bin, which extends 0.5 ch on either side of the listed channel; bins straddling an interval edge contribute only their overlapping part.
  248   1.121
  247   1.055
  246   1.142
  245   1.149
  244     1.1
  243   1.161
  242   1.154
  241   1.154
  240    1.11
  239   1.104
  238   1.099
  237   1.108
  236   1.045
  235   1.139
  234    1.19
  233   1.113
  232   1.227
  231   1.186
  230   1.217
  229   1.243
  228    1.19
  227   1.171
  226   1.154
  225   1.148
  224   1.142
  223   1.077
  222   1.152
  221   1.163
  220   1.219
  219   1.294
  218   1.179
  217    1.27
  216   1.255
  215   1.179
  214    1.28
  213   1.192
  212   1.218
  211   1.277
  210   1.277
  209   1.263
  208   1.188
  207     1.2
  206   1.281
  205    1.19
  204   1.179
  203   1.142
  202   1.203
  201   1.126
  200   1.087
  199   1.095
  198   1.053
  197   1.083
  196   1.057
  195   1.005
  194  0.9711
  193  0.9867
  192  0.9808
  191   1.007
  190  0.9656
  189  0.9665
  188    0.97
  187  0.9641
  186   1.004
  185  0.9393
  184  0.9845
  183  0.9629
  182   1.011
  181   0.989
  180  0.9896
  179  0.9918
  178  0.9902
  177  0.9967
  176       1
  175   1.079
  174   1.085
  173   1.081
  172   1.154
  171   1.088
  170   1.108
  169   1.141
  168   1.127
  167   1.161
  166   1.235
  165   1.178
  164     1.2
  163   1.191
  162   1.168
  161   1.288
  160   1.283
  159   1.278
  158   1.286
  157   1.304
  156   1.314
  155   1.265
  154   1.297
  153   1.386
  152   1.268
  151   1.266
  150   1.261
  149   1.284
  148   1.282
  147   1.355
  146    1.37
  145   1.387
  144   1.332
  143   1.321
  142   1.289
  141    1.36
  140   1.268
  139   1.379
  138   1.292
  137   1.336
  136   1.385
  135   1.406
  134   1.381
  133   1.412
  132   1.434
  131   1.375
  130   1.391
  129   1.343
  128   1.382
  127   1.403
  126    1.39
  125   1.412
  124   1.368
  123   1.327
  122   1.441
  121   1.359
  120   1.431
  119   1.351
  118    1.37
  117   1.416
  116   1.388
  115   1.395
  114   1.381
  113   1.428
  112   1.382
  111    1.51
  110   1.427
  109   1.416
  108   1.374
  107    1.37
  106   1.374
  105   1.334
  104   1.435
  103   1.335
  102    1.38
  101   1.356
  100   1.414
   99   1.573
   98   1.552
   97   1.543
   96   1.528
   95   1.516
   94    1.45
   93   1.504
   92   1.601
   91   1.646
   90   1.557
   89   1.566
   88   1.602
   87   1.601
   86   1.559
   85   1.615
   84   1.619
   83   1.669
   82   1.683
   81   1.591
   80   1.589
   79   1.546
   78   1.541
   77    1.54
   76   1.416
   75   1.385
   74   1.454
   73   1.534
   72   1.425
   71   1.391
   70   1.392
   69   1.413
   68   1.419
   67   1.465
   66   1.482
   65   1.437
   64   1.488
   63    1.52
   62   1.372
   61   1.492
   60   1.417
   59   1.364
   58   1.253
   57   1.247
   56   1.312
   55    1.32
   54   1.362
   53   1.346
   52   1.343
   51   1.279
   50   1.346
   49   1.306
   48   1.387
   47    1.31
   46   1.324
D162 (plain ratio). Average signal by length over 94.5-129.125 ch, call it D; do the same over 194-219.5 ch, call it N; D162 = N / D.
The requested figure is 0.83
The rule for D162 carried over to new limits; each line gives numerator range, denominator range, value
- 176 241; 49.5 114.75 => 0.77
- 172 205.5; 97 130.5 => 0.74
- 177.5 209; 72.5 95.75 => 0.68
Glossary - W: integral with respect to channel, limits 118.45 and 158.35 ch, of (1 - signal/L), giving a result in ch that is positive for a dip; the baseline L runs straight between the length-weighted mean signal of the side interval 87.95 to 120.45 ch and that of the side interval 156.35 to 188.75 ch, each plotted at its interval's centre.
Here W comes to -2.3 ch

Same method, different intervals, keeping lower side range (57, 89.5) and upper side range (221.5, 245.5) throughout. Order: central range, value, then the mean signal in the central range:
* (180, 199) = 3.7 ch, 0.997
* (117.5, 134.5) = -0.1 ch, 1.39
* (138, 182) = 3.3 ch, 1.21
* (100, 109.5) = 0.3 ch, 1.38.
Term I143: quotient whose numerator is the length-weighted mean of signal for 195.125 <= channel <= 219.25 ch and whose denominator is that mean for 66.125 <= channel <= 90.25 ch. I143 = 0.78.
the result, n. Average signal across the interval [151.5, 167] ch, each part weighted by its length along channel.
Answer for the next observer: 1.26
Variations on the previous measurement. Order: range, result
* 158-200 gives 1.07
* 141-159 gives 1.31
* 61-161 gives 1.42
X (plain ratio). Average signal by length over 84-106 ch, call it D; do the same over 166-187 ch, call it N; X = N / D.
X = 0.69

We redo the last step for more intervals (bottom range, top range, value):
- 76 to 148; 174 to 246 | 0.77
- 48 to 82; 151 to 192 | 0.79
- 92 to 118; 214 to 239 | 0.82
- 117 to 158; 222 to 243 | 0.85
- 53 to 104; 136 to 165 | 0.88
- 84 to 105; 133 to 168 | 0.85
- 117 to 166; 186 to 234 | 0.86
